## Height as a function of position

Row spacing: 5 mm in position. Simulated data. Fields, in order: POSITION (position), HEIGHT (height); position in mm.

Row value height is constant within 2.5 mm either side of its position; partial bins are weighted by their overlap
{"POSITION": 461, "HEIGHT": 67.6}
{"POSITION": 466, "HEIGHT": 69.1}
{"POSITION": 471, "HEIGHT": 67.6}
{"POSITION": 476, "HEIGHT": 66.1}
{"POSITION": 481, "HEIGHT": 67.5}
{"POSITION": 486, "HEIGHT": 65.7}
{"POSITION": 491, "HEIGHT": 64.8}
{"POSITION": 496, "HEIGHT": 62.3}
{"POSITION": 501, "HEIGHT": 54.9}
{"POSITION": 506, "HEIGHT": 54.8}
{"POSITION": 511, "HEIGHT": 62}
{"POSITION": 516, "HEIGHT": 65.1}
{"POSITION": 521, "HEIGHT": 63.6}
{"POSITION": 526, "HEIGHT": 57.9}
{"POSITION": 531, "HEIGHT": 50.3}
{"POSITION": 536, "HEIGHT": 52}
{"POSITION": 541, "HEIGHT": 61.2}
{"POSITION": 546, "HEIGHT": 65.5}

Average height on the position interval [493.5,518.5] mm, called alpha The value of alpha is 59.8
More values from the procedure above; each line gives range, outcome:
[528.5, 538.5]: 51.1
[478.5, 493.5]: 66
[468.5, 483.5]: 67.1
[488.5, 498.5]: 63.5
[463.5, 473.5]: 68.3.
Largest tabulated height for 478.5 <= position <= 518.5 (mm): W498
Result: 67.5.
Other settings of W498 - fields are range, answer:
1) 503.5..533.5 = 65.1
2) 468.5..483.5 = 67.6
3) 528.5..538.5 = 52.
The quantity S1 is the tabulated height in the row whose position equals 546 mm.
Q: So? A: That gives 65.5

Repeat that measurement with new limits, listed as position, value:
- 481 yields 67.5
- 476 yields 66.1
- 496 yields 62.3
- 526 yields 57.9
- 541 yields 61.2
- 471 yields 67.6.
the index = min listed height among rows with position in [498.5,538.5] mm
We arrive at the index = 50.3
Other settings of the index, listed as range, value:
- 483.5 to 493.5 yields 64.8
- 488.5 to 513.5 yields 54.8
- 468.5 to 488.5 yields 65.7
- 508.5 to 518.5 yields 62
